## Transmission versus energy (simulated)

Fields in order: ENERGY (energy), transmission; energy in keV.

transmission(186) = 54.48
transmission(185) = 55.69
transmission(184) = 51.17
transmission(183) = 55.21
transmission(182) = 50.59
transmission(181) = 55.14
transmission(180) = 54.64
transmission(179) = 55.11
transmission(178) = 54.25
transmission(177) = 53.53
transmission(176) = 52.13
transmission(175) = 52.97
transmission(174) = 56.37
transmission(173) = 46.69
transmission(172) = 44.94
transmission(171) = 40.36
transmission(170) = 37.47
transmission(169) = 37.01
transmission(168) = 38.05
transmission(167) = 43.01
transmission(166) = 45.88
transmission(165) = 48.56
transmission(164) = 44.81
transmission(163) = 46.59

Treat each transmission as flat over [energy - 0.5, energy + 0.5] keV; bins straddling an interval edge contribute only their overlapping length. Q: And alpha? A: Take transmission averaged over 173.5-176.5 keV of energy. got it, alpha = 53.8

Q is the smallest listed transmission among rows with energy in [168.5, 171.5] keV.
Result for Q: 37.01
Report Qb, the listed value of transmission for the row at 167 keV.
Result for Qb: 43.01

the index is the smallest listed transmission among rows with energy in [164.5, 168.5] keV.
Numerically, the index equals 38.05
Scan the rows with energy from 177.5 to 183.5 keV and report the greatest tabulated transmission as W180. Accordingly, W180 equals 55.21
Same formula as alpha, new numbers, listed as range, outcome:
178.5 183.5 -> 54.1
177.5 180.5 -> 54.7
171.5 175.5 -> 50.2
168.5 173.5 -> 41.3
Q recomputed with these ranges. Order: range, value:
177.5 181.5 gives 54.25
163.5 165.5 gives 44.81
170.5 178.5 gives 40.36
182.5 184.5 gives 51.17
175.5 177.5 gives 52.13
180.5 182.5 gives 50.59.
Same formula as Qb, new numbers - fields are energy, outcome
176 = 52.13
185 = 55.69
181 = 55.14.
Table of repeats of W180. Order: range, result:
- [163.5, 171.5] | 48.56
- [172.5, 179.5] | 56.37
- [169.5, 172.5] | 44.94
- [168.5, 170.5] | 37.47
